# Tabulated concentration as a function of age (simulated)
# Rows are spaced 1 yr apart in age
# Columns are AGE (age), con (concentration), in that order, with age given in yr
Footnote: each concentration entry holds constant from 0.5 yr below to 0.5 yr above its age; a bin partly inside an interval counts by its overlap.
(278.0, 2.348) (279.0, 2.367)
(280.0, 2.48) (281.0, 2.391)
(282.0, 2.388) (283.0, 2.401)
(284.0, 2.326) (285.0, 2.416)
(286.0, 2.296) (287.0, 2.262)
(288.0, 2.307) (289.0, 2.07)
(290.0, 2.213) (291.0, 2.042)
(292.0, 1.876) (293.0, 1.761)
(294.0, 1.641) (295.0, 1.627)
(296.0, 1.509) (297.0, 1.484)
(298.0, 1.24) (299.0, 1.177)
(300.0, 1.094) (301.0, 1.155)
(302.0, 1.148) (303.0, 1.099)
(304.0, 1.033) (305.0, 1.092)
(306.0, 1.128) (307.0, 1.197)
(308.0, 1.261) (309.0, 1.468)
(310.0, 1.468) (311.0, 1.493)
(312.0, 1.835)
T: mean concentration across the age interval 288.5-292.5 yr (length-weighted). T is 2.05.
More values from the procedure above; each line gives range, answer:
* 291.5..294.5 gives 1.76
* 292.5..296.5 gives 1.63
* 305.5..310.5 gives 1.3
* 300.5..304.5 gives 1.11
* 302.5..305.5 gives 1.07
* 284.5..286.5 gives 2.36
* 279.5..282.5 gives 2.42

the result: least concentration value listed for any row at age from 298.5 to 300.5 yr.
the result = 1.094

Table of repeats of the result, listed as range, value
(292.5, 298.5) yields 1.24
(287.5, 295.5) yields 1.627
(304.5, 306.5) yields 1.092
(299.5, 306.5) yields 1.033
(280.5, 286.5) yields 2.296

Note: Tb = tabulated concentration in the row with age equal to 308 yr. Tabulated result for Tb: 1.261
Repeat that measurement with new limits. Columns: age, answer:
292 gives 1.876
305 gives 1.092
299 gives 1.177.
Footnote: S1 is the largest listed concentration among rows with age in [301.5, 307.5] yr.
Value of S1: 1.197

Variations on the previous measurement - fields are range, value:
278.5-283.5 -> 2.48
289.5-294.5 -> 2.213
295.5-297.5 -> 1.509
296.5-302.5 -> 1.484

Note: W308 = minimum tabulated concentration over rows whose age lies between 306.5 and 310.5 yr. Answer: 1.197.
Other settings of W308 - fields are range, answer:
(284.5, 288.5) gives 2.262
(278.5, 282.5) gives 2.367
